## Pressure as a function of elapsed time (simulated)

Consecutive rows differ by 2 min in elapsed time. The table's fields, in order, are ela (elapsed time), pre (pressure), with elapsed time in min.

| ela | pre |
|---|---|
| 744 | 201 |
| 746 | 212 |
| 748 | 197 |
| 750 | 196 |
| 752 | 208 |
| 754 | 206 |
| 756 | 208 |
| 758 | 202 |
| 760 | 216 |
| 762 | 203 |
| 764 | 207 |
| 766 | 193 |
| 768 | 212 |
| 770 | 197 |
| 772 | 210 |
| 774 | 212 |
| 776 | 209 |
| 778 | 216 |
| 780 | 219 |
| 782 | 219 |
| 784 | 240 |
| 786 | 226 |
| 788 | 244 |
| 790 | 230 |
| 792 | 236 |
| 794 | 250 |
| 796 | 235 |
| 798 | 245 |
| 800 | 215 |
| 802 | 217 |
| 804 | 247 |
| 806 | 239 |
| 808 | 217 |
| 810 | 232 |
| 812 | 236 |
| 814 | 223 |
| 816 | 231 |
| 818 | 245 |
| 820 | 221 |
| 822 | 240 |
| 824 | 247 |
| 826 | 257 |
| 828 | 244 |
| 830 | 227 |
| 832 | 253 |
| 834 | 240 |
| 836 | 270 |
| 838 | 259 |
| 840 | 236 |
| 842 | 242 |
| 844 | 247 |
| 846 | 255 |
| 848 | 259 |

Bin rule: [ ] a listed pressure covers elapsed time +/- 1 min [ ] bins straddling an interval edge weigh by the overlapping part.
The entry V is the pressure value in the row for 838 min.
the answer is 259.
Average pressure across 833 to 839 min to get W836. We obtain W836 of 256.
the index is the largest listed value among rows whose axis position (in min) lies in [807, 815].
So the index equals 236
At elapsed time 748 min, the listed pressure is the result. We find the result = 197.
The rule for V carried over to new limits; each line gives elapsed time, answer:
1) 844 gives 247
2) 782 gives 219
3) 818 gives 245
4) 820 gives 221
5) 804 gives 247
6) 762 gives 203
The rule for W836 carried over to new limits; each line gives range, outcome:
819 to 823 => 230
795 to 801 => 232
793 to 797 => 242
